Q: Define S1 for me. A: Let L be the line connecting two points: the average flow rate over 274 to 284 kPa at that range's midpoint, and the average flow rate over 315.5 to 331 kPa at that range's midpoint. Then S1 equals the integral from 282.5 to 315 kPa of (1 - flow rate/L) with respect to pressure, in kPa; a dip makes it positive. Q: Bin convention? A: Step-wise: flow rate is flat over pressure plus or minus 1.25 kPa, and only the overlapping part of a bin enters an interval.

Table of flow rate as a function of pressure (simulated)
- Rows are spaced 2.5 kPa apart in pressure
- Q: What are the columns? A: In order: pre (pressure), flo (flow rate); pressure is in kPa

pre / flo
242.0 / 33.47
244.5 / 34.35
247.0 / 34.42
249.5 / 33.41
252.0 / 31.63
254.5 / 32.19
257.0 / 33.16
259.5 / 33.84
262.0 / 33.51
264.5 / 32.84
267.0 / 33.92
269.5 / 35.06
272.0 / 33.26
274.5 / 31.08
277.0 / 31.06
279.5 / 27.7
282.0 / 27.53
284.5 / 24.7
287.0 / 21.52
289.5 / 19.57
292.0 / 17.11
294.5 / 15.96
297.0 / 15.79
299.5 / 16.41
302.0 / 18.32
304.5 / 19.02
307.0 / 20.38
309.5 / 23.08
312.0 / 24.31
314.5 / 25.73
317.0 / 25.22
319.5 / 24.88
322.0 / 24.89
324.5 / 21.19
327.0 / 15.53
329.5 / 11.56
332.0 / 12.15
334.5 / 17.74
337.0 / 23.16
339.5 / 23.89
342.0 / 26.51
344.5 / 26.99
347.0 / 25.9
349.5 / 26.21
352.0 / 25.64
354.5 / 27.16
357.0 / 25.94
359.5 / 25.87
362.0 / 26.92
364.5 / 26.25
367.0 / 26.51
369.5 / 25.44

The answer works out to 6.19 kPa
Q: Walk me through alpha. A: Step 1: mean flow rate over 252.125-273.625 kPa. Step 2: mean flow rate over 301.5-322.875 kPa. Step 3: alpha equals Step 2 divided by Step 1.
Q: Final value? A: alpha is 0.69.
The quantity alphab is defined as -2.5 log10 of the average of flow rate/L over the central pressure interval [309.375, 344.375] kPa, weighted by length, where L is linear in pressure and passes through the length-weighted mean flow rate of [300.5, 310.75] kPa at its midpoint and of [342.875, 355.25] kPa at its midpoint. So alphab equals 0.07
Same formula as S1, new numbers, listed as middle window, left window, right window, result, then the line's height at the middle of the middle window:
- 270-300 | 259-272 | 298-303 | 1.2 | 24.6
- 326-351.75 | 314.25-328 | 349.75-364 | 3.7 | 24.6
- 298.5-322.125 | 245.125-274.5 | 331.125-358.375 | 4.7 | 27.7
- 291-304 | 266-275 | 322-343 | 5.0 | 27.3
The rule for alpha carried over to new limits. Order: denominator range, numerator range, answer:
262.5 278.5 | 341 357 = 0.80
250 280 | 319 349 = 0.65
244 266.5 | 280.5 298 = 0.62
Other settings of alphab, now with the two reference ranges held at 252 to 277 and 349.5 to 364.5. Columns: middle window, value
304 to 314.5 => 0.31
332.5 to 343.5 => 0.24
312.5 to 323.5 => 0.16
